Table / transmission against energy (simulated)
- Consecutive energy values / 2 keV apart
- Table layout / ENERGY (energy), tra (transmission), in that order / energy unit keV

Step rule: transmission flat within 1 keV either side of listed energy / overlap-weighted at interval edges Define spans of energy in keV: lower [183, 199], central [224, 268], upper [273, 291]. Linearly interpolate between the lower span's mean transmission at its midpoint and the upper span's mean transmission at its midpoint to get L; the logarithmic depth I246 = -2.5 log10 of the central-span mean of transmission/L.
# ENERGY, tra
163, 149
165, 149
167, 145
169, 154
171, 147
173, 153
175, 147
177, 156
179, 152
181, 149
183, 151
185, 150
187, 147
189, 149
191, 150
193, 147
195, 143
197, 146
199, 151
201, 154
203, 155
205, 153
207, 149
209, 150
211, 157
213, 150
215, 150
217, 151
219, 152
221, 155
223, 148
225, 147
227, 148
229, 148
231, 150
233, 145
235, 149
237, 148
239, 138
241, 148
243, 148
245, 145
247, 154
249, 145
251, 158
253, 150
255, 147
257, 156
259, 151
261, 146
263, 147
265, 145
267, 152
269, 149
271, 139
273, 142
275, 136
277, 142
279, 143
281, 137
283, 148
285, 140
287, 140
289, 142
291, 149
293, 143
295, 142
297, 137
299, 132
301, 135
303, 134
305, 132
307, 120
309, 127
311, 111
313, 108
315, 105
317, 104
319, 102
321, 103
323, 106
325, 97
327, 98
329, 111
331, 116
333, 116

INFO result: -0.033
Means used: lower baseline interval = 148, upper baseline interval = 142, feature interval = 148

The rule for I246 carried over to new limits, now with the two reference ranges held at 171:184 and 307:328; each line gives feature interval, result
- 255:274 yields -0.19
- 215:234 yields -0.10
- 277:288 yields -0.20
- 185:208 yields -0.03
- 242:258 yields -0.17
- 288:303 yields -0.22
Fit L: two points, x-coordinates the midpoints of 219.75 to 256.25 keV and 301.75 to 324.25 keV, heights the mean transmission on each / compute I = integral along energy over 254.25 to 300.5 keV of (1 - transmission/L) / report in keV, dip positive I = -4.8 keV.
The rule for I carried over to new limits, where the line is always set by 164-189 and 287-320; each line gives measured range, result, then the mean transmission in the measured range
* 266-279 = -1.06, 143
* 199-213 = -0.78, 153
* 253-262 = -0.98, 150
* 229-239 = -0.54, 147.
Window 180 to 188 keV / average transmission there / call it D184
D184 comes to 149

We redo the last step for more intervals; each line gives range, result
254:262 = 150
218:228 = 150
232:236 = 147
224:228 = 148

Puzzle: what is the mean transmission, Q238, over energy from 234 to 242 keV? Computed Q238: 146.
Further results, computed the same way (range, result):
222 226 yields 148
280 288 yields 141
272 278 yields 140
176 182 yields 152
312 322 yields 104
